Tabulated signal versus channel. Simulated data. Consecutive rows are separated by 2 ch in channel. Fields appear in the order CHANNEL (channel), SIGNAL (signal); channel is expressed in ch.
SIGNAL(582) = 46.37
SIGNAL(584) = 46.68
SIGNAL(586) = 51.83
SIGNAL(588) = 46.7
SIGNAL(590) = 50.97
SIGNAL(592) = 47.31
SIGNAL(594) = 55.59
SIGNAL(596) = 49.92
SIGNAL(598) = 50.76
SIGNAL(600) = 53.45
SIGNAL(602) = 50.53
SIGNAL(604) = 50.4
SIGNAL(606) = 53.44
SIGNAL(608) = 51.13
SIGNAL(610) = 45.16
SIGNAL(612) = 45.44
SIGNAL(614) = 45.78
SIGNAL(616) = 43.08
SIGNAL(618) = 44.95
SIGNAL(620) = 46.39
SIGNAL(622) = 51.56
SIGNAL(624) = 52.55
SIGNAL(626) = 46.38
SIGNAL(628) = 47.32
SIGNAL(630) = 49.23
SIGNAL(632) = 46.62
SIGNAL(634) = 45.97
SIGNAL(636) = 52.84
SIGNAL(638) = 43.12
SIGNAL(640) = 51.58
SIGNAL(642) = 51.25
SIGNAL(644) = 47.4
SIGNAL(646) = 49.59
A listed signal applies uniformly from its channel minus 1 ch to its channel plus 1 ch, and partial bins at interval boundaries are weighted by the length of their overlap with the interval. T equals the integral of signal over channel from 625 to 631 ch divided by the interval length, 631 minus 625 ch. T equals 47.6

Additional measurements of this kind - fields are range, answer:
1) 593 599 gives 52.1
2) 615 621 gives 44.8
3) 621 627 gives 50.2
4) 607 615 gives 46.9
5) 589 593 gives 49.1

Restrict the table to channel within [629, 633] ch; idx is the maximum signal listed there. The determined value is 49.23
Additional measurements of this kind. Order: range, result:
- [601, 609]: 53.44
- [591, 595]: 55.59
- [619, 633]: 52.55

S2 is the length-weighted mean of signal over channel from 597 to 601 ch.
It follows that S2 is 52.1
